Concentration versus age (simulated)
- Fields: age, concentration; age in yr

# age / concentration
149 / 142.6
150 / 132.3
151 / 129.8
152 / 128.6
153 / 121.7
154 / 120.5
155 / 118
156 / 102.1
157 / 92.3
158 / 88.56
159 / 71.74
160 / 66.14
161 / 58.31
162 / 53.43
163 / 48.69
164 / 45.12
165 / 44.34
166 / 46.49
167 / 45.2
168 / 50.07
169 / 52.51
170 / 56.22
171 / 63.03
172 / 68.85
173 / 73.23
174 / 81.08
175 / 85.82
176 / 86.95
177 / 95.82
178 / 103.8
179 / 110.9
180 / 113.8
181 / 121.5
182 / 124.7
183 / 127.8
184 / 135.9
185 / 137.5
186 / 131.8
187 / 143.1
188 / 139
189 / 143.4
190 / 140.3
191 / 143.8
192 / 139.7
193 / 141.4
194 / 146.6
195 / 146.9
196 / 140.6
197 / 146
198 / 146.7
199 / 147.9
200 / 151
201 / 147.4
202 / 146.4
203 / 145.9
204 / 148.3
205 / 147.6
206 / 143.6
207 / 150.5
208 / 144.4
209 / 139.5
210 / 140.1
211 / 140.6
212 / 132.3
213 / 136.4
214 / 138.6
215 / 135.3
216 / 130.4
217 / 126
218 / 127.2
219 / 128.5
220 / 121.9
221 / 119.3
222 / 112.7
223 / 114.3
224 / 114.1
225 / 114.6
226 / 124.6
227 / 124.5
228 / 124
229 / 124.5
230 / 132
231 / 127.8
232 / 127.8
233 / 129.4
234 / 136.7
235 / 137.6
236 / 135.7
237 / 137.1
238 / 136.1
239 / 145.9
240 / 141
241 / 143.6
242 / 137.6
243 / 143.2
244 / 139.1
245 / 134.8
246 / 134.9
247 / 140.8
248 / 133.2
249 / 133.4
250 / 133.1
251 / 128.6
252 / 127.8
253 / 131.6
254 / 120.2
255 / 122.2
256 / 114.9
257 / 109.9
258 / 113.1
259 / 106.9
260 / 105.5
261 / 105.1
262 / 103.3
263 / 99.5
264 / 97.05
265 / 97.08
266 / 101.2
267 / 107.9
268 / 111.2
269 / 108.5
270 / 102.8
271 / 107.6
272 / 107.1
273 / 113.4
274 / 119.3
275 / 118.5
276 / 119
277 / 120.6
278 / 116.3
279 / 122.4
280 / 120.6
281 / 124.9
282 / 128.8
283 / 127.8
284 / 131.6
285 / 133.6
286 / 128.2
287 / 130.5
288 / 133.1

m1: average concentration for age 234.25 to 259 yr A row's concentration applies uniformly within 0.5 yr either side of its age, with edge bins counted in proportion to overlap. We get 132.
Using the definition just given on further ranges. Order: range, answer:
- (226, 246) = 134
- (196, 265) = 130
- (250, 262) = 117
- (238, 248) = 140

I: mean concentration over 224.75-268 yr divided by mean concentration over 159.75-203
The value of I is 1.2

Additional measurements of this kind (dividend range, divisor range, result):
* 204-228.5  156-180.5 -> 1.83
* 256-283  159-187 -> 1.34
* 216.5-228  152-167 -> 1.56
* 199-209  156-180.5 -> 2.05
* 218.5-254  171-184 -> 1.31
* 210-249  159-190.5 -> 1.46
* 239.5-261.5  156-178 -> 1.90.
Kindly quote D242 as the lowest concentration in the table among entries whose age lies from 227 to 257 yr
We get 109.9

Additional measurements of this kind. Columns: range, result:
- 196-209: 139.5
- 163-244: 44.34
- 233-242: 129.4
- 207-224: 112.7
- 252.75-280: 97.05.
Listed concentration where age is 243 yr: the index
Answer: 143.2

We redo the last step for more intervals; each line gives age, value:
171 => 63.03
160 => 66.14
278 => 116.3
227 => 124.5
